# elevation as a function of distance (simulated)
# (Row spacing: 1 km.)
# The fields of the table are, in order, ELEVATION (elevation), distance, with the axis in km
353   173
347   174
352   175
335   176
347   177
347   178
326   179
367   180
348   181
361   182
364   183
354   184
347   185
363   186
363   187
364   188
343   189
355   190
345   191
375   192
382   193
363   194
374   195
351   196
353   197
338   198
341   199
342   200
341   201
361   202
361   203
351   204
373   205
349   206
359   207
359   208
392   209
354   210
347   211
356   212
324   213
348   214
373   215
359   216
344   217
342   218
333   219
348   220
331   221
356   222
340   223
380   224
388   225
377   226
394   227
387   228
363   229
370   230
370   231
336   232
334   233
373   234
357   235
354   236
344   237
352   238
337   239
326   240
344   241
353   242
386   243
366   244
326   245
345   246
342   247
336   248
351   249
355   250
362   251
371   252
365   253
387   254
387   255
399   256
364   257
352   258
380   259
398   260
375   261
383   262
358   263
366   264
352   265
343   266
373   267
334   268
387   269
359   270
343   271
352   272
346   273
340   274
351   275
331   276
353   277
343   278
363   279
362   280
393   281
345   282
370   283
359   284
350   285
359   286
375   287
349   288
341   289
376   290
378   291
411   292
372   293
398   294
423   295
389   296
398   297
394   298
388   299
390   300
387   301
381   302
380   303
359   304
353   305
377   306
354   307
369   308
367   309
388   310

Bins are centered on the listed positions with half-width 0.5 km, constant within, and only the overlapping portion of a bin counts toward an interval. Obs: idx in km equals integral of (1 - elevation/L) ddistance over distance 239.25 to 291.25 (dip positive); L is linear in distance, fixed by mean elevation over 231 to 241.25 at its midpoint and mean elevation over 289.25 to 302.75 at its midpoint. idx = 1.1 km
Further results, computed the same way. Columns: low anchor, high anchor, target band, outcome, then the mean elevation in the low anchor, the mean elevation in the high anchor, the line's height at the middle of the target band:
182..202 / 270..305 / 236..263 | 0.2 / 356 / 369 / 364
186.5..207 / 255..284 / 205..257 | 0.2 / 356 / 362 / 359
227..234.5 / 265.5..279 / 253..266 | -0.7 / 364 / 351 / 355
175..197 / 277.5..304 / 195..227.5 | 0.5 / 356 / 376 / 361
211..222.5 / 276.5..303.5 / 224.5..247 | -0.2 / 347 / 375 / 354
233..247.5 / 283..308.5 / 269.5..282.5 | 0.5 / 350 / 376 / 367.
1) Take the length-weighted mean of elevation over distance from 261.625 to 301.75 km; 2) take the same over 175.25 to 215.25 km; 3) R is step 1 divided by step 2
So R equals 1.03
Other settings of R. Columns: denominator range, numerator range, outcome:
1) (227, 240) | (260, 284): 1.00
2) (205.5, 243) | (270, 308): 1.03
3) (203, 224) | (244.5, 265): 1.03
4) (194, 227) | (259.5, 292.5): 1.02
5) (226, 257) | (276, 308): 1.04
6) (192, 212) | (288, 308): 1.06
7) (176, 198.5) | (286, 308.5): 1.07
